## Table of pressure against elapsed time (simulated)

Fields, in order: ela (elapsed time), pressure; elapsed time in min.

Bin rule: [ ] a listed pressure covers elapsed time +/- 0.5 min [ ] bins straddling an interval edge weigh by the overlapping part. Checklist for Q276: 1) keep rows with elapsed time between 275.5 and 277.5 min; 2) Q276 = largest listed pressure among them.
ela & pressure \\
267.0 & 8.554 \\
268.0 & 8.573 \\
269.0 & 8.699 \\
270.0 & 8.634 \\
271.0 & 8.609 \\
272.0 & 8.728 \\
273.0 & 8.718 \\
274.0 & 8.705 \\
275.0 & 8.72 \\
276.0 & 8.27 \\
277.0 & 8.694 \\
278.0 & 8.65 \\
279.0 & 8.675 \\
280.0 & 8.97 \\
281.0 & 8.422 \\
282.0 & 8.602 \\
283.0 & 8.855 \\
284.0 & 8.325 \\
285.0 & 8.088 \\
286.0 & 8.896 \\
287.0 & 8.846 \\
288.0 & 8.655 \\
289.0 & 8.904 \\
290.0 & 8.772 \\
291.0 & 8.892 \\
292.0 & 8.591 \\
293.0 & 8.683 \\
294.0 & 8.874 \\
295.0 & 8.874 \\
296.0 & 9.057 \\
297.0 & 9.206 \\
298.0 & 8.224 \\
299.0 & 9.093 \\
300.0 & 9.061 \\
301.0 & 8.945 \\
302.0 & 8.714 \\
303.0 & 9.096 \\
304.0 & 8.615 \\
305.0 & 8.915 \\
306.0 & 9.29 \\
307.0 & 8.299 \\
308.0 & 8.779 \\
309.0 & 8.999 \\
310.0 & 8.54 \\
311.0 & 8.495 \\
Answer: 8.694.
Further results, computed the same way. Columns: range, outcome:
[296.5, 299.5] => 9.206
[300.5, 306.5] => 9.29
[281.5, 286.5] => 8.896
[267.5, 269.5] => 8.699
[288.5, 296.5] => 9.057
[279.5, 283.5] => 8.97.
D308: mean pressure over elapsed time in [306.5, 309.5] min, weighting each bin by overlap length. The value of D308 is 8.69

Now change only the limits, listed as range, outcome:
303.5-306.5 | 8.94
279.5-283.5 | 8.71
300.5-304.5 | 8.84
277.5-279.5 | 8.66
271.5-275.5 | 8.72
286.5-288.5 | 8.75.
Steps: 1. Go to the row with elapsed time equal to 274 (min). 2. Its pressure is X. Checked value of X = 8.705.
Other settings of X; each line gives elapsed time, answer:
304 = 8.615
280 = 8.97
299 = 9.093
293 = 8.683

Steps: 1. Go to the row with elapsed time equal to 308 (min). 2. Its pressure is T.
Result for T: 8.779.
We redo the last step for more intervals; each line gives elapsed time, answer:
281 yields 8.422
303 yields 9.096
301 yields 8.945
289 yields 8.904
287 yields 8.846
